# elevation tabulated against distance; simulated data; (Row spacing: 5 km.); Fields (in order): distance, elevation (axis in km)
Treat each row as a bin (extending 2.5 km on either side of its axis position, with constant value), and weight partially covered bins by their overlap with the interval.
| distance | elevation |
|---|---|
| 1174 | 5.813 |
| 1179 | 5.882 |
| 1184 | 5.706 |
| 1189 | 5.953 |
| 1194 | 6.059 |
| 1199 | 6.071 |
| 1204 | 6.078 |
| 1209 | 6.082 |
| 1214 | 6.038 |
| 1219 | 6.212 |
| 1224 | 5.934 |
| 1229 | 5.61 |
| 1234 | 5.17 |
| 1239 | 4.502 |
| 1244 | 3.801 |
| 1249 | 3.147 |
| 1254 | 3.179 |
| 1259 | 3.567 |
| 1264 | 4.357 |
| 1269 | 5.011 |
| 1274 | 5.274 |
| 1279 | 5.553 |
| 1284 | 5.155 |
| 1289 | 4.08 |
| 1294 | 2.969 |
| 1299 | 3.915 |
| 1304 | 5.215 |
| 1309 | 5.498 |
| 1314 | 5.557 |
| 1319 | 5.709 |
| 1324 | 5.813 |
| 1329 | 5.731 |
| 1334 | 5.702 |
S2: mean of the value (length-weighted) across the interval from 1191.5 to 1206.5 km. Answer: 6.07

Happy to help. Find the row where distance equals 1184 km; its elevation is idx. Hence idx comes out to 5.706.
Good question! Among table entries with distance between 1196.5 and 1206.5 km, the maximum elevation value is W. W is 6.078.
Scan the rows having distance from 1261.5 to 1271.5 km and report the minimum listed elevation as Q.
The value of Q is 4.357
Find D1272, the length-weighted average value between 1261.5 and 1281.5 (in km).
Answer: 5.05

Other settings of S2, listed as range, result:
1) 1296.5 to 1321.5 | 5.18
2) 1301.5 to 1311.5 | 5.36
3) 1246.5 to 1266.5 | 3.56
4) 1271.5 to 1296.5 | 4.61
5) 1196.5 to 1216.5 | 6.07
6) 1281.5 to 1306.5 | 4.27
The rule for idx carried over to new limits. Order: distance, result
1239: 4.502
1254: 3.179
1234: 5.17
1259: 3.567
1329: 5.731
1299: 3.915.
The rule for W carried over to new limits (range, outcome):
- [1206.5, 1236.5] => 6.212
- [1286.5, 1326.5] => 5.813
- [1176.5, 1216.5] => 6.082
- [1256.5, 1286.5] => 5.553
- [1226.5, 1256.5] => 5.61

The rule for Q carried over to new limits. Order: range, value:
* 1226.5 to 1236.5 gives 5.17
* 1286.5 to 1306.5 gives 2.969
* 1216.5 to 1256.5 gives 3.147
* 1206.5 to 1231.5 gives 5.61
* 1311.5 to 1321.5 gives 5.557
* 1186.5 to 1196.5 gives 5.953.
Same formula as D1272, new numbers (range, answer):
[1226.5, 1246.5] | 4.77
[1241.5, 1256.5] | 3.38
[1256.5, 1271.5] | 4.31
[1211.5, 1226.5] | 6.06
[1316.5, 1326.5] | 5.76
